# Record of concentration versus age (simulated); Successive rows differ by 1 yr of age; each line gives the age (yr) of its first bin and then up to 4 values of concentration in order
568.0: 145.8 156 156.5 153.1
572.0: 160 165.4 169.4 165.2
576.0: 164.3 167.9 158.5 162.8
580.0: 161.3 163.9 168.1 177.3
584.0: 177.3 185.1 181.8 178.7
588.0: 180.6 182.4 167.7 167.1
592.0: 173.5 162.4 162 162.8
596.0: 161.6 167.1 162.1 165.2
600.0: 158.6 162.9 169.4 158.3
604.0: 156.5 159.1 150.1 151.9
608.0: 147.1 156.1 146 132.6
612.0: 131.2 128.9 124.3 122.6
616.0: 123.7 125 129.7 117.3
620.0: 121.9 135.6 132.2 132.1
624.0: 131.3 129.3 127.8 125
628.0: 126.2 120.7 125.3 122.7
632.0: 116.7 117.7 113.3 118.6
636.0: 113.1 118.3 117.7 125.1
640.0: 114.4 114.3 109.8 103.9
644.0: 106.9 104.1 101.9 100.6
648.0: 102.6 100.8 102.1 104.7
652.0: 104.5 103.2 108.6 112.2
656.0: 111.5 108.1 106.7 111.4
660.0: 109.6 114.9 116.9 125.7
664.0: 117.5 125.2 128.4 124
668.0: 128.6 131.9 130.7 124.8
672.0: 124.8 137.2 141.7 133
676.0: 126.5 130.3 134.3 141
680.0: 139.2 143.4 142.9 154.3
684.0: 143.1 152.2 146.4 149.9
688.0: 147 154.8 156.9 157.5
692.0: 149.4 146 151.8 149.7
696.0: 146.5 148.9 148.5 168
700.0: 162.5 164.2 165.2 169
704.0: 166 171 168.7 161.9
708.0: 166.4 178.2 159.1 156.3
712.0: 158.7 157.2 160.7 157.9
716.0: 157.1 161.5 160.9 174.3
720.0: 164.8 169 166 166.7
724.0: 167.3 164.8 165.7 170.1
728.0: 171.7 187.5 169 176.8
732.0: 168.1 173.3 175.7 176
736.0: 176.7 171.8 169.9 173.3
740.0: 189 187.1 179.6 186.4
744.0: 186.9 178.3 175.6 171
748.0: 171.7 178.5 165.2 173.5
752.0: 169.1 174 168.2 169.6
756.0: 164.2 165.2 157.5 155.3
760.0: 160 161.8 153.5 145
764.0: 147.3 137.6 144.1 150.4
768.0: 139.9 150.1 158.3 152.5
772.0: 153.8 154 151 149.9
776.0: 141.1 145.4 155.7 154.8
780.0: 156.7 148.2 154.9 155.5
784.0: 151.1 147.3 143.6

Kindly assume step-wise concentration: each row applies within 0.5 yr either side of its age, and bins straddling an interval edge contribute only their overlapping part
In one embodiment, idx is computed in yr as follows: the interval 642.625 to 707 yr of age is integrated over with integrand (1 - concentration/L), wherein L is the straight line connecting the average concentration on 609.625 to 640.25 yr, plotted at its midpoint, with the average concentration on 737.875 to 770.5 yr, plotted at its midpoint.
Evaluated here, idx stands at 3.61 yr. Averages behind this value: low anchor 125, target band 133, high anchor 165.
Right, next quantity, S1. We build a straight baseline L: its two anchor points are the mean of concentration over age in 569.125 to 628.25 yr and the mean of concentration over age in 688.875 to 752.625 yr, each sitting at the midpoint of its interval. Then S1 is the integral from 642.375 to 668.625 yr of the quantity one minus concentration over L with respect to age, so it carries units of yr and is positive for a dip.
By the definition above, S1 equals 8.0 yr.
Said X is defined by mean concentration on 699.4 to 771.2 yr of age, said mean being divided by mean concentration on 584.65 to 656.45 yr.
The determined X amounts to 1.2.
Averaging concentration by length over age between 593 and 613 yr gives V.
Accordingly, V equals 155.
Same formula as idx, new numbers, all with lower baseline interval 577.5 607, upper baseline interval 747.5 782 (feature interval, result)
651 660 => 3.0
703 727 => -0.8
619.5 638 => 4.6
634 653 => 6.3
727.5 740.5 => -1.4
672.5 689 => 2.0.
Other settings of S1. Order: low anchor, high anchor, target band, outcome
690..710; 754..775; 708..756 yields -4.26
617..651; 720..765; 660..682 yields 0.98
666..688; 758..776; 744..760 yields -2.25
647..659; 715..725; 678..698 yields -1.68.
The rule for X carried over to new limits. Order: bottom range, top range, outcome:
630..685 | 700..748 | 1.42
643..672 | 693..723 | 1.43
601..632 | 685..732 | 1.19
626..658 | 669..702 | 1.29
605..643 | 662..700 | 1.11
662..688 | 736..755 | 1.30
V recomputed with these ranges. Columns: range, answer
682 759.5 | 165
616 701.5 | 128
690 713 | 160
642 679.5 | 117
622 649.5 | 117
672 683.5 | 138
